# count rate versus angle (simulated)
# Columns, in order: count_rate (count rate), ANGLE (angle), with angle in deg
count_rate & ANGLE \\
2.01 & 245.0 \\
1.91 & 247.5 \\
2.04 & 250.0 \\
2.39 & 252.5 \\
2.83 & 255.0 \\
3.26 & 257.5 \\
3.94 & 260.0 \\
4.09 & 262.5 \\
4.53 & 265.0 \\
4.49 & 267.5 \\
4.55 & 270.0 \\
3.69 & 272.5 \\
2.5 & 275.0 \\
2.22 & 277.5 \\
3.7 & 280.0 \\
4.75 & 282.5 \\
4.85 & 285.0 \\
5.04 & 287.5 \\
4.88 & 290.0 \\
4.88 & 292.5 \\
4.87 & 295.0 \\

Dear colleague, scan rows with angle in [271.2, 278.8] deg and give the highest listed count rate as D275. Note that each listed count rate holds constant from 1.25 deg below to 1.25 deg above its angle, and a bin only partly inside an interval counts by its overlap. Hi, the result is 3.69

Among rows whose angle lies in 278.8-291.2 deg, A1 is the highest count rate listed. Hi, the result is 5.04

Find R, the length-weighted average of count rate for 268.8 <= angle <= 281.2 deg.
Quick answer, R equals 3.33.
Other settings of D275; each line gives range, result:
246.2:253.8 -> 2.39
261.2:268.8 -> 4.53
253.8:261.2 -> 3.94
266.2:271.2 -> 4.55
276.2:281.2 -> 3.7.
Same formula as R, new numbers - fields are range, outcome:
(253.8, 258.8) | 3.06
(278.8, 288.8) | 4.59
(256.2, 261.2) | 3.59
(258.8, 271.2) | 4.32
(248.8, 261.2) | 2.89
